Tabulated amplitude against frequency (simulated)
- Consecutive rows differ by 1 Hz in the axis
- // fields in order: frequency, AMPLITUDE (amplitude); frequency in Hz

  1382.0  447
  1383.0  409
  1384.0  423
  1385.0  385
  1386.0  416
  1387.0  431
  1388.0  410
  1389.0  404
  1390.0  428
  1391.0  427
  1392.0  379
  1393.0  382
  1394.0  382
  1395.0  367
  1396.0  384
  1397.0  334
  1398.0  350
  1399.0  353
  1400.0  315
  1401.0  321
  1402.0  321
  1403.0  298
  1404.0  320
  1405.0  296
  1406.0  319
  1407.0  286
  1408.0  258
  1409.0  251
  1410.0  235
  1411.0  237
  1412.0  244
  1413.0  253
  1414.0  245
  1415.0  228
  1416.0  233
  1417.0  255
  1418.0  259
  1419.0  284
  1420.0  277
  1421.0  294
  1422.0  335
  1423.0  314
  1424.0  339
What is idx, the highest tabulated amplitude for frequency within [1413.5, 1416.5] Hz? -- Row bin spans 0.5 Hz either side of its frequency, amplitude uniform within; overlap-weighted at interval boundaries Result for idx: 245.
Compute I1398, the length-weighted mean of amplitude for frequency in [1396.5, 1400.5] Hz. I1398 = 338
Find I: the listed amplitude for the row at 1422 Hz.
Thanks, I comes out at 335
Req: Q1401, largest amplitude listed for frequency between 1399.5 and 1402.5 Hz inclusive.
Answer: 321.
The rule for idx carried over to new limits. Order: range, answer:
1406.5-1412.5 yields 286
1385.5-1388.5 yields 431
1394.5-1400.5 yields 384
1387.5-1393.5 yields 428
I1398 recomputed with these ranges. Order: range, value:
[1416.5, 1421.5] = 274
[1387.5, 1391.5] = 417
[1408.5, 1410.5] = 243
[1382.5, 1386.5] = 408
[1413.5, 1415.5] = 236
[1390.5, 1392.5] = 403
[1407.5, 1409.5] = 254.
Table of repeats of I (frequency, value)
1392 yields 379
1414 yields 245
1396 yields 384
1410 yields 235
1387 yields 431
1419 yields 284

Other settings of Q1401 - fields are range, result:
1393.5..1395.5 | 382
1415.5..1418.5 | 259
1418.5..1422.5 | 335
